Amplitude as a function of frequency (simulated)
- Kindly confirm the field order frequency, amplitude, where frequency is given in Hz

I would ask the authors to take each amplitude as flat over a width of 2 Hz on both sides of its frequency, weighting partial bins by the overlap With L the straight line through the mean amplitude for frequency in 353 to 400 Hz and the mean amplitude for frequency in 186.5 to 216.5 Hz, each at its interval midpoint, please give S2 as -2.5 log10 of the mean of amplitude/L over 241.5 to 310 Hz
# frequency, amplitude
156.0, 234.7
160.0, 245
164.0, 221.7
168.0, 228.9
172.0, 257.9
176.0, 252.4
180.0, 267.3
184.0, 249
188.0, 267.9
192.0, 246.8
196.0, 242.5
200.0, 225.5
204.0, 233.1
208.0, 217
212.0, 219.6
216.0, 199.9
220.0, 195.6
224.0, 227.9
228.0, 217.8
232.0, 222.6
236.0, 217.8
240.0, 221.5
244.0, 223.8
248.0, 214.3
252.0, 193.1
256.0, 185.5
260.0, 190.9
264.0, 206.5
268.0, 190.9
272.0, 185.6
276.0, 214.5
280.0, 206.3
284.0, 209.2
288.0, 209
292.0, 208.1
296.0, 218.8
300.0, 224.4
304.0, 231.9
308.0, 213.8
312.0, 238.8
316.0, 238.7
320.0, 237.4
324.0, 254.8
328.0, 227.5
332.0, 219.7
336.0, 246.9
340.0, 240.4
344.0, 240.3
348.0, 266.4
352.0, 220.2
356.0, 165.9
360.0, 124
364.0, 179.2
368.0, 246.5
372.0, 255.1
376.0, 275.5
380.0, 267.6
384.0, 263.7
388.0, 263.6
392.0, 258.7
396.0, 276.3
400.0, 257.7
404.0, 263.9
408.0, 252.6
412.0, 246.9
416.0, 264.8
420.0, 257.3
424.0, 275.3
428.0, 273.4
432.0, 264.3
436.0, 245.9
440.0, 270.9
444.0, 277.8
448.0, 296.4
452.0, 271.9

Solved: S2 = 0.128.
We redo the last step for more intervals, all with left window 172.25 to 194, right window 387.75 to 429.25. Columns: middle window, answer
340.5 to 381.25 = 0.17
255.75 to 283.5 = 0.29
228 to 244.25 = 0.17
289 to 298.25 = 0.21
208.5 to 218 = 0.22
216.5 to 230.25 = 0.21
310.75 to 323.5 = 0.09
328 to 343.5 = 0.11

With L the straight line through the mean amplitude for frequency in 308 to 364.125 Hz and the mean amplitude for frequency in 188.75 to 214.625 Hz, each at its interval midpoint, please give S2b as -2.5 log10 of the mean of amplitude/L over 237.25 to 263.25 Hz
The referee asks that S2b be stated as 0.12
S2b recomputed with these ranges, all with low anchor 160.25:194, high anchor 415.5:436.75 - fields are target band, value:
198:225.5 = 0.159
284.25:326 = 0.135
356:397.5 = 0.107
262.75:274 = 0.297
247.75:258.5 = 0.287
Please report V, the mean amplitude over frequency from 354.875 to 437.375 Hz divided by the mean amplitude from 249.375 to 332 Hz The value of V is 1.2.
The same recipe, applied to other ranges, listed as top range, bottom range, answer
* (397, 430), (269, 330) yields 1.19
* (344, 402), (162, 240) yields 1.02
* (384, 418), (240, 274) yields 1.30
